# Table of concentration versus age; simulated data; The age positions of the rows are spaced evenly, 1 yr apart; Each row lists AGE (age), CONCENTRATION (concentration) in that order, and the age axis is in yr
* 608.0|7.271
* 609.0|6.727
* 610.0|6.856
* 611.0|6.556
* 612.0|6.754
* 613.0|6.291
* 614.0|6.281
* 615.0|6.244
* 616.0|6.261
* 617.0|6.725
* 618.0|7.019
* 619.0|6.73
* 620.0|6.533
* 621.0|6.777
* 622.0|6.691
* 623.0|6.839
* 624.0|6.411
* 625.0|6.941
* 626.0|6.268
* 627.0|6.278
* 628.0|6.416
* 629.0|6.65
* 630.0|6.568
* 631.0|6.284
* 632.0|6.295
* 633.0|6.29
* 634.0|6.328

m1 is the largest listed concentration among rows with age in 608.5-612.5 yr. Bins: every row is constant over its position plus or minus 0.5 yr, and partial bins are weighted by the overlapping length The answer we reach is 6.856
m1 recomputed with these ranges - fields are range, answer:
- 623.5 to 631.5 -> 6.941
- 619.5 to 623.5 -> 6.839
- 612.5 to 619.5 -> 7.019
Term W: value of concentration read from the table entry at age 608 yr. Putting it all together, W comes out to 7.271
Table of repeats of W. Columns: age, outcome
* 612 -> 6.754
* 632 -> 6.295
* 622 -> 6.691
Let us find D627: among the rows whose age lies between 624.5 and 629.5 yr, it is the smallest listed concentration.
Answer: 6.268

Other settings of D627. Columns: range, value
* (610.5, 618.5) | 6.244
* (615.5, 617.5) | 6.261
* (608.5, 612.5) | 6.556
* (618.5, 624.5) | 6.411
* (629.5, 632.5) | 6.284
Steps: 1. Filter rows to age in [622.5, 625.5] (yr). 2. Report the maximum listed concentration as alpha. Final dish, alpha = 6.941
